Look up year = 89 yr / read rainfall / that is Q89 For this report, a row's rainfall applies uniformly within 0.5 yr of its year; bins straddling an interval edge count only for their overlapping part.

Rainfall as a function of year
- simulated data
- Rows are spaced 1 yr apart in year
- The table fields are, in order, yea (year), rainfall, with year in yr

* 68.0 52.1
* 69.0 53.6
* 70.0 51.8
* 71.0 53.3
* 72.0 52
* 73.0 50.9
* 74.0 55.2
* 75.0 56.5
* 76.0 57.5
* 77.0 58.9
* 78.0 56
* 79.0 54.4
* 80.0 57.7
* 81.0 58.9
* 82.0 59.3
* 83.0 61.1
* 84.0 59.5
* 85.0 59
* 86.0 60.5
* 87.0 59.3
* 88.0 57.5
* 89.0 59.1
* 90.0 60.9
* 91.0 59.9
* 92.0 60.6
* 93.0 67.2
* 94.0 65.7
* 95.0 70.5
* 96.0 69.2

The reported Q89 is 59.1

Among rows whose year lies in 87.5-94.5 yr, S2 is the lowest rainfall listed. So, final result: 57.5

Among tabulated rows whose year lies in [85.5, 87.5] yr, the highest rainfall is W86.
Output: 60.5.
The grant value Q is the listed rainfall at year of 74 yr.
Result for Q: 55.2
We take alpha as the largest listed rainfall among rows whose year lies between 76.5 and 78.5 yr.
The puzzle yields 58.9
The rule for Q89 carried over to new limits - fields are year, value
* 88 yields 57.5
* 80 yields 57.7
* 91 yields 59.9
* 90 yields 60.9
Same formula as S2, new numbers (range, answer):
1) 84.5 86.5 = 59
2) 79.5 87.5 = 57.7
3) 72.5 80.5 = 50.9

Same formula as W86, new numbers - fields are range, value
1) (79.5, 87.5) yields 61.1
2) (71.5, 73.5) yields 52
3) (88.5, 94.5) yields 67.2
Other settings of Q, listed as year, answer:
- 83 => 61.1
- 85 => 59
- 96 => 69.2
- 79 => 54.4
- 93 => 67.2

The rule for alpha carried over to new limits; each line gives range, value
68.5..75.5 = 56.5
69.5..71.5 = 53.3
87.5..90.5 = 60.9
